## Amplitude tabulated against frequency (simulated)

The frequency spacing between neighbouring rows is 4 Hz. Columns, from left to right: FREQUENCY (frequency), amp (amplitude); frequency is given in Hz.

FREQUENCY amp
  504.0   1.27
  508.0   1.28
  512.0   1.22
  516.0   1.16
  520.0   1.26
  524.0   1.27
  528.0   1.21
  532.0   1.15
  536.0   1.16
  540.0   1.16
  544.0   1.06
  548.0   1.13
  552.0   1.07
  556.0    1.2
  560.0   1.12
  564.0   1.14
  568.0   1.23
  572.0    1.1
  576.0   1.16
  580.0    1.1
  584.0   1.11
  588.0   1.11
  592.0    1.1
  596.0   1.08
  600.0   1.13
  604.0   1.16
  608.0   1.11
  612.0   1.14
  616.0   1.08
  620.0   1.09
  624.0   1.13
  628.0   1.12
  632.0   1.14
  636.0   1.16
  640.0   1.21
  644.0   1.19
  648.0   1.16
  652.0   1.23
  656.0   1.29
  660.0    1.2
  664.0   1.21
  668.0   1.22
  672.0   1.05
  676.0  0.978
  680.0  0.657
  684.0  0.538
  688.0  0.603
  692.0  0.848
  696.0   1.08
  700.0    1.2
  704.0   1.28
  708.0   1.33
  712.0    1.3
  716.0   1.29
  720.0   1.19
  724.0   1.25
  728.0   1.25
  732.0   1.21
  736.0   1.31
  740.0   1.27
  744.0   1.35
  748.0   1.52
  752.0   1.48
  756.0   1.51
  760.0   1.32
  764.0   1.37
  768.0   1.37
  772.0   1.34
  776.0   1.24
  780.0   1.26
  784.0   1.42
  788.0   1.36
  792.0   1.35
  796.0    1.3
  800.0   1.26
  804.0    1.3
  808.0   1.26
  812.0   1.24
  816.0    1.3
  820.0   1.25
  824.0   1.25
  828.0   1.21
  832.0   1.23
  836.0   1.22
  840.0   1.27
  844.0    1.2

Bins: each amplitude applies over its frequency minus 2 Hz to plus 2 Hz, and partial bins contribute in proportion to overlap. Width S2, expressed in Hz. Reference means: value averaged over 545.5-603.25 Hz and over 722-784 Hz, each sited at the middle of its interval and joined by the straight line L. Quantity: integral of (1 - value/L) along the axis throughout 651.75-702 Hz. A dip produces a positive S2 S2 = 9.9 Hz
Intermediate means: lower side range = 1.13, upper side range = 1.34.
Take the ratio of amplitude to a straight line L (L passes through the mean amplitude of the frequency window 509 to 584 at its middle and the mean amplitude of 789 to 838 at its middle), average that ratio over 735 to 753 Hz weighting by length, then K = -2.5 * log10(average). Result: -0.12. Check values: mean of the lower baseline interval 1.16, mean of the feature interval 1.39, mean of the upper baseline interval 1.27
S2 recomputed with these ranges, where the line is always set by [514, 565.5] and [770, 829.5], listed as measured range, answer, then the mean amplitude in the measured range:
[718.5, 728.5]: 0.2 Hz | 1.23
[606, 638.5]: 2.1 Hz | 1.12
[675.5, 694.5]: 8.0 Hz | 0.714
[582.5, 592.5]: 0.7 Hz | 1.11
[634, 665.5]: 0.2 Hz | 1.21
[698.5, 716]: -0.5 Hz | 1.28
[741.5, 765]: -2.9 Hz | 1.42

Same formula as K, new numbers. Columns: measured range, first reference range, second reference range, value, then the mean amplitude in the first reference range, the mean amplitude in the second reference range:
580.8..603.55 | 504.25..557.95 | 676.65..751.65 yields 0.06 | 1.18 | 1.14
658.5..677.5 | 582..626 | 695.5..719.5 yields 0.06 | 1.11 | 1.25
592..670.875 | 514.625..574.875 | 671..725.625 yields -0.06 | 1.16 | 1.04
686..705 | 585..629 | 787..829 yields 0.20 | 1.11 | 1.28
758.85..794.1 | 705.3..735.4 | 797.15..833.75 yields -0.07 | 1.26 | 1.26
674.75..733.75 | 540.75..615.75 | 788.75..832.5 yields 0.13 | 1.12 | 1.27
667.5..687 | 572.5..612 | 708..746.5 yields 0.39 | 1.12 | 1.28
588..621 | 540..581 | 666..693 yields -0.09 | 1.13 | 0.842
